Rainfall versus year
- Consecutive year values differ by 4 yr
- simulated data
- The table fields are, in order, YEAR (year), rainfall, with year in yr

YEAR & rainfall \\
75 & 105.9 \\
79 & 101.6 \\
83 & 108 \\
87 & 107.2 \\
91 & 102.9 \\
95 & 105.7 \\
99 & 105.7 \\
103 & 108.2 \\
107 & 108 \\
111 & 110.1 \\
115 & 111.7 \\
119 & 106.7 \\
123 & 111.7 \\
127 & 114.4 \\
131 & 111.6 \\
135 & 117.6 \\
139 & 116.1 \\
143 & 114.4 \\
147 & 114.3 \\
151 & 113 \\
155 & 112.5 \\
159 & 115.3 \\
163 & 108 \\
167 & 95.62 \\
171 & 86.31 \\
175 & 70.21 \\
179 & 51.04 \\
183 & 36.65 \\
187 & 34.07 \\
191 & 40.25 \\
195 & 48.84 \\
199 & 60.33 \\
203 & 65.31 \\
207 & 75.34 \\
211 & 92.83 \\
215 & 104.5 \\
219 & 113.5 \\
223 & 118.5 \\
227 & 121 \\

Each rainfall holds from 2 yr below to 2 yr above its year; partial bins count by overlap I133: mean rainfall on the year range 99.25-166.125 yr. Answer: 112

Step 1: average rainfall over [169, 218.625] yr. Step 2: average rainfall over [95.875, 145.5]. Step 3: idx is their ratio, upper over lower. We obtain 0.6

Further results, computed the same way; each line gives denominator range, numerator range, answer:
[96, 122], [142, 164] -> 1.04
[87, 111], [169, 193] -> 0.50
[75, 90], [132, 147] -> 1.10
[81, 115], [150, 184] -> 0.82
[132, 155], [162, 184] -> 0.65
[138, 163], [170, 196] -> 0.45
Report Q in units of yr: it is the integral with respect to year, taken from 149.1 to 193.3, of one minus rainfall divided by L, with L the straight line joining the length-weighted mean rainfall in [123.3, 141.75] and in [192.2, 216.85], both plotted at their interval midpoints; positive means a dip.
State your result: 7.7 yr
